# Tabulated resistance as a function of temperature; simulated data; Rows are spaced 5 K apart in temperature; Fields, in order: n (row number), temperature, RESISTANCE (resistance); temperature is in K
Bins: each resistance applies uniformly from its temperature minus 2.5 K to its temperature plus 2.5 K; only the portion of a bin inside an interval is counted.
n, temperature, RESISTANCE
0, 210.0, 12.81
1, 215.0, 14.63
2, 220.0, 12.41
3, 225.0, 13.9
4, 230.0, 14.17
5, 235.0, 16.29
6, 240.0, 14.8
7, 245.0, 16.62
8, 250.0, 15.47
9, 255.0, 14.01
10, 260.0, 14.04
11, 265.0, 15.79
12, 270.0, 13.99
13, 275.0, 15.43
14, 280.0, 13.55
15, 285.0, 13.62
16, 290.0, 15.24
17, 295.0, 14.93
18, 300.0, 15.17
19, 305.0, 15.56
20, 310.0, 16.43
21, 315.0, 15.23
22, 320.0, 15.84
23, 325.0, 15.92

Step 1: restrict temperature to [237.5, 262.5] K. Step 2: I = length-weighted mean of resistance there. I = 15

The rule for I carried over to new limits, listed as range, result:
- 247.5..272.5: 14.7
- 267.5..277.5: 14.7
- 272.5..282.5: 14.5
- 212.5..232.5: 13.8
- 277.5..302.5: 14.5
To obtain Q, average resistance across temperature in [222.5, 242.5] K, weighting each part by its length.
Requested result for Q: 14.8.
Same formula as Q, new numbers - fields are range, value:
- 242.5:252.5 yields 16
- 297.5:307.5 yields 15.4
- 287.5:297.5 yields 15.1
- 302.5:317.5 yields 15.7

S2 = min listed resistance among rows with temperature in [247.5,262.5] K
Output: 14.01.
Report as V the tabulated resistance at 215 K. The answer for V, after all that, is 14.63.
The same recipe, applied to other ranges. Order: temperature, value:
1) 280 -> 13.55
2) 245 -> 16.62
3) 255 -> 14.01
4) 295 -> 14.93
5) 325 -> 15.92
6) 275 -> 15.43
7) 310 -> 16.43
